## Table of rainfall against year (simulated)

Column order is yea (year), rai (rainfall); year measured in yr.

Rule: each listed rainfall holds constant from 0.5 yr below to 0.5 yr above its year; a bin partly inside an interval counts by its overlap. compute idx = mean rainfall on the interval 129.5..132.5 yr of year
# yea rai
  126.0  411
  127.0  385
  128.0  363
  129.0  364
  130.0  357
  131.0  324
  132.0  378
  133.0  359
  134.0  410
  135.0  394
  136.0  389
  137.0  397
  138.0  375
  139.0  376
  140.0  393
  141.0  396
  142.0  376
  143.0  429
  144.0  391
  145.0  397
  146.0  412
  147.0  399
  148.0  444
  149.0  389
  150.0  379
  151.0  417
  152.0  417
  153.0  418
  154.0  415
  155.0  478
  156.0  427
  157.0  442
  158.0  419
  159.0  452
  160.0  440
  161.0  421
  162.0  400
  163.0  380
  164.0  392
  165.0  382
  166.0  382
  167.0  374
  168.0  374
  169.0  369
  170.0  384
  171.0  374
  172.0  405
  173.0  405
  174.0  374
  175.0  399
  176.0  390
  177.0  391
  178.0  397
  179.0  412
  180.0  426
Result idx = 353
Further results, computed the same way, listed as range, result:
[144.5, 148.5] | 413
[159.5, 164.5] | 407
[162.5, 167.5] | 382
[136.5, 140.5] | 385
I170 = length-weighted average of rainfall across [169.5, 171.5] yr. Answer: 379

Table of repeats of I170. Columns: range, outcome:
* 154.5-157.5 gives 449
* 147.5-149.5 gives 416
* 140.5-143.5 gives 400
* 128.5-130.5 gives 360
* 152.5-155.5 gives 437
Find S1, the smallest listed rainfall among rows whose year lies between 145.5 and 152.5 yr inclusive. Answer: 379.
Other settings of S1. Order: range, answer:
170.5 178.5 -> 374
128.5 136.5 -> 324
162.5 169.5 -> 369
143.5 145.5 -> 391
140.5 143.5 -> 376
